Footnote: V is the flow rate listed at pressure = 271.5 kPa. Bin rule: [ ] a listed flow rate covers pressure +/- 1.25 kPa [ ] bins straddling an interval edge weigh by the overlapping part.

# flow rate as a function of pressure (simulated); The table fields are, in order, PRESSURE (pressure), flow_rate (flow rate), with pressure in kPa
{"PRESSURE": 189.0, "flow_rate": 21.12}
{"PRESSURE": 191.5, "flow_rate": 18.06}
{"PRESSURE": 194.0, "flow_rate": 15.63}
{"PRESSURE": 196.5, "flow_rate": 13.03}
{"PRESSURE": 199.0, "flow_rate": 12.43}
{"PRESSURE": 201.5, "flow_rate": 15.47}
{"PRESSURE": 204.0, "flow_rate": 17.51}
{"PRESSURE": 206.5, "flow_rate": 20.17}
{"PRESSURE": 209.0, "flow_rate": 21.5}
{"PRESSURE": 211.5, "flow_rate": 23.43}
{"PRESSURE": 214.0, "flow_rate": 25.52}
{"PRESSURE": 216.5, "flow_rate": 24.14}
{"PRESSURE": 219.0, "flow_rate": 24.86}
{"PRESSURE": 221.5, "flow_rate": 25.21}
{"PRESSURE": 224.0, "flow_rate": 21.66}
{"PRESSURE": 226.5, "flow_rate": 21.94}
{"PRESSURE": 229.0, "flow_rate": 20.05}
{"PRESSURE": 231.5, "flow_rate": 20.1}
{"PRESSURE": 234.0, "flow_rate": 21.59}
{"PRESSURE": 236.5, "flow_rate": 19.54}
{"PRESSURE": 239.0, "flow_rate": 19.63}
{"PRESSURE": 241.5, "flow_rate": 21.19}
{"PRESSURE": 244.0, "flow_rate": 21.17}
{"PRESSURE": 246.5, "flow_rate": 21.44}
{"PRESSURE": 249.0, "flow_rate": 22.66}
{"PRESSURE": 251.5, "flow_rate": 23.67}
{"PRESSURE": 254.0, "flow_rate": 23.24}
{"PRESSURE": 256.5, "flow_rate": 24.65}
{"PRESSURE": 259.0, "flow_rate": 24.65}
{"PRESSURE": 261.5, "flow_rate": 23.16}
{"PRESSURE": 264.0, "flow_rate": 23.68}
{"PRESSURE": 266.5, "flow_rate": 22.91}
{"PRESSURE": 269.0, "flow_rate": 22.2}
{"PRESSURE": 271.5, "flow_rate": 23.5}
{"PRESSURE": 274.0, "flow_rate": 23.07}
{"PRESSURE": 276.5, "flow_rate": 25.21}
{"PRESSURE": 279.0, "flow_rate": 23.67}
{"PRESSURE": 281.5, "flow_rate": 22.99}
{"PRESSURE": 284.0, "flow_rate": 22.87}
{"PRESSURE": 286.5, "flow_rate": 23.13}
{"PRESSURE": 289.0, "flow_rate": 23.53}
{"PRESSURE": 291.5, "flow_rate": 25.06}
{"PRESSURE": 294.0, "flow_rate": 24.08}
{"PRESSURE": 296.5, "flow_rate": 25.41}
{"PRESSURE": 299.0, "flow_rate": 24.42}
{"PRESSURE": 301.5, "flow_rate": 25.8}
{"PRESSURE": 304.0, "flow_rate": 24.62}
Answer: 23.5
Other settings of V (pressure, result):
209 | 21.5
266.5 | 22.91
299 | 24.42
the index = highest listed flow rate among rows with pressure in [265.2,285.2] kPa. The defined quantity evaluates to 25.21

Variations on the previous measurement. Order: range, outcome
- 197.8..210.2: 21.5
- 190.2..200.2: 18.06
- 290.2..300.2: 25.41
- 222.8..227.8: 21.94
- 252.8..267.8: 24.65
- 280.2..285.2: 22.99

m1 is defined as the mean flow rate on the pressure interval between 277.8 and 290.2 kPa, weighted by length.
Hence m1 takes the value 23.2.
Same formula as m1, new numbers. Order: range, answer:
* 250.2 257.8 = 23.9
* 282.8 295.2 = 23.7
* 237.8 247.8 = 20.9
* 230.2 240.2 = 20.2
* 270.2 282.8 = 23.7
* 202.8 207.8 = 18.9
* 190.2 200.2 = 14.8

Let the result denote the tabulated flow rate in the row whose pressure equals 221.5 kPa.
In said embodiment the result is 25.21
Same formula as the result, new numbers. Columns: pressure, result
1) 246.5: 21.44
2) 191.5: 18.06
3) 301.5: 25.8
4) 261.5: 23.16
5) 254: 23.24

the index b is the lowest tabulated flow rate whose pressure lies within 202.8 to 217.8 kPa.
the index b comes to 17.51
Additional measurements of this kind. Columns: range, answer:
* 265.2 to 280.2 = 22.2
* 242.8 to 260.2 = 21.17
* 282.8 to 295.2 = 22.87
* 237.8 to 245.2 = 19.63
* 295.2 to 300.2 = 24.42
